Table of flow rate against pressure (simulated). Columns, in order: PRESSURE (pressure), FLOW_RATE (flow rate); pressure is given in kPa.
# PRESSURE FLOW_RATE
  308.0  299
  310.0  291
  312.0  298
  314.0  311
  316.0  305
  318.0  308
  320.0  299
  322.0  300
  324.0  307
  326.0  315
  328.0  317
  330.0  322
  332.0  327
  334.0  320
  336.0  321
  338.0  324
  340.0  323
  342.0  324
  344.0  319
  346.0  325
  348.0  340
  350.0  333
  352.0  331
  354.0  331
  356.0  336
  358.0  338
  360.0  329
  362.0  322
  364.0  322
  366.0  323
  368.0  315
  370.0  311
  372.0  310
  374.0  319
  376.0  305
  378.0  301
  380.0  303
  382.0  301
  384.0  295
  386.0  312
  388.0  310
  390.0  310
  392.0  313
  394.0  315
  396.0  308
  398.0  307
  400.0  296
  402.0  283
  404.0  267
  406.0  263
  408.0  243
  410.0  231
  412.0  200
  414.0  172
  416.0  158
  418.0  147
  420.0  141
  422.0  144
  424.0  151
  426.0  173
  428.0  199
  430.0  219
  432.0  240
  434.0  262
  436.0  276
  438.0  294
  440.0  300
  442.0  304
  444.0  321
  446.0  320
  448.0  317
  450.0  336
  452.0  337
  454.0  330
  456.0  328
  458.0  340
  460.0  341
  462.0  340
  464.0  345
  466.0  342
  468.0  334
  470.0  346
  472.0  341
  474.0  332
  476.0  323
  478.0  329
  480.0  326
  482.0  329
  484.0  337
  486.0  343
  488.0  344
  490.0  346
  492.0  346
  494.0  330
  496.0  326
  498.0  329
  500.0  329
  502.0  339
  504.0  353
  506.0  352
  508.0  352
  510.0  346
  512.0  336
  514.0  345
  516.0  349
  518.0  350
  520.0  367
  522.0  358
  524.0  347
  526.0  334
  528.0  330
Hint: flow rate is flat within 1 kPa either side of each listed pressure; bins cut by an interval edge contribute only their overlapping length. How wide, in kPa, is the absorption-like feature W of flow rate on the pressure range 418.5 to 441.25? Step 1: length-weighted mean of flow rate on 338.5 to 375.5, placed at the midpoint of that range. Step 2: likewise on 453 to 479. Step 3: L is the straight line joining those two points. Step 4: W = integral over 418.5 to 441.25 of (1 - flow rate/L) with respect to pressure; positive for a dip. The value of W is 7.9 kPa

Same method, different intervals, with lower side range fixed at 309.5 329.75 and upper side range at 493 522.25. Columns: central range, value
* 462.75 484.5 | 0.1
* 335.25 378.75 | -1.3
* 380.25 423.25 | 9.2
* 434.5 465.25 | 1.0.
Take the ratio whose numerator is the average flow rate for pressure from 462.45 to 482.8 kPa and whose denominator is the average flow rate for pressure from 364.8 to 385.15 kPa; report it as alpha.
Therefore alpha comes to 1.1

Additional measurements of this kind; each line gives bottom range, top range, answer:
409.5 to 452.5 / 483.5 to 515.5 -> 1.44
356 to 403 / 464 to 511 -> 1.09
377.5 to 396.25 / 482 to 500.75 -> 1.10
